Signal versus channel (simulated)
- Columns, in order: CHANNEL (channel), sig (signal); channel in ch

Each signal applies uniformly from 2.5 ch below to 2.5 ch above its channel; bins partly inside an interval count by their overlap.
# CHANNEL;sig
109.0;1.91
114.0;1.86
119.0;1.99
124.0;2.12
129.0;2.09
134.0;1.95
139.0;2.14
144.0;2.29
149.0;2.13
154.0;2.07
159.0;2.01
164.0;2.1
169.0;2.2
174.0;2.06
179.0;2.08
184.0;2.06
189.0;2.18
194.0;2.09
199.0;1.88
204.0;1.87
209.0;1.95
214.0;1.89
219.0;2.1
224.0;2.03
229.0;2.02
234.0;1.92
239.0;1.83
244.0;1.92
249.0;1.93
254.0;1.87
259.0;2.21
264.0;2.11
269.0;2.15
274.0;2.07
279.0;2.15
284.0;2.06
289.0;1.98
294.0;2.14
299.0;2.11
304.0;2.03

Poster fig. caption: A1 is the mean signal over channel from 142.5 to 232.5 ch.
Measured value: 2.05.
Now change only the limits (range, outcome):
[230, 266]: 1.97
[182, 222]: 2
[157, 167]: 2.06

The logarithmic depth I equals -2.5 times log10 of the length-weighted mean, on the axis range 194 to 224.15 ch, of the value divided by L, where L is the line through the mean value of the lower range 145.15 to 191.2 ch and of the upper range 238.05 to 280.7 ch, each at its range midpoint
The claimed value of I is 0.06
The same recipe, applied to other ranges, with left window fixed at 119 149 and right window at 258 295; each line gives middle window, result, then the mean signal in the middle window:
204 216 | 0.105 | 1.91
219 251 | 0.081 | 1.95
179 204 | 0.036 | 2.04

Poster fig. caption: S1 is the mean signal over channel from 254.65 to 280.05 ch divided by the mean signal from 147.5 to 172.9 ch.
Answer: 1.0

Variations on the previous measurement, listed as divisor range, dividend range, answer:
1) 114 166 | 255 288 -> 1.01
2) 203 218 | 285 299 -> 1.07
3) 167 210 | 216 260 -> 0.97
